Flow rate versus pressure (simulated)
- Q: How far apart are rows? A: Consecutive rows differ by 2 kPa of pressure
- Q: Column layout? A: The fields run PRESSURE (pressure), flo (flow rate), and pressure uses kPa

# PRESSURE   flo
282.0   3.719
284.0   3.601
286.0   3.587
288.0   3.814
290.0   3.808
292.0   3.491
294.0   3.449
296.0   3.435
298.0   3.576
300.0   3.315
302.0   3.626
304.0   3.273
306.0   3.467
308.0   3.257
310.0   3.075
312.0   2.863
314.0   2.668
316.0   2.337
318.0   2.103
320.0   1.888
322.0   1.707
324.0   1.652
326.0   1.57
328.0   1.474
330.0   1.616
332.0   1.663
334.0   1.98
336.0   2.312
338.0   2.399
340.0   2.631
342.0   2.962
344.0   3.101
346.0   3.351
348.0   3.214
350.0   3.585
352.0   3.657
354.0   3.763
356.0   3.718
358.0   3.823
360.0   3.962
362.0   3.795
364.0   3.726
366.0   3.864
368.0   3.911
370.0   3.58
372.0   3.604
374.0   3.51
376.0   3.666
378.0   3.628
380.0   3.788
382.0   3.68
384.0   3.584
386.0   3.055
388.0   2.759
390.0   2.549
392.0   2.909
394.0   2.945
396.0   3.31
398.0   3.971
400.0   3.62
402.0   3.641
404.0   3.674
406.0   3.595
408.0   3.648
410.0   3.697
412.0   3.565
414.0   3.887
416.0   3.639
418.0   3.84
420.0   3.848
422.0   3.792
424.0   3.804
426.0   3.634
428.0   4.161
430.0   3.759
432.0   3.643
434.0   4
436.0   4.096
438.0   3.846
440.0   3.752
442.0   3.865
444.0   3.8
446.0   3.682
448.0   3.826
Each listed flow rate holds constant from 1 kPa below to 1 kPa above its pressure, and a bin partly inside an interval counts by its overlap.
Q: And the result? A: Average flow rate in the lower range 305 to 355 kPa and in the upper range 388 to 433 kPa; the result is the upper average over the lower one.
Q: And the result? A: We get 1.39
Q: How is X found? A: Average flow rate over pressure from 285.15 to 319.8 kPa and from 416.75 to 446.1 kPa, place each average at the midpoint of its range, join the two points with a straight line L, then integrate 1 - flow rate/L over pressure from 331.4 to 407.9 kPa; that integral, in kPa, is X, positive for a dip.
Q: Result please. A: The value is 4.34 kPa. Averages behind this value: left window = 3.21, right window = 3.84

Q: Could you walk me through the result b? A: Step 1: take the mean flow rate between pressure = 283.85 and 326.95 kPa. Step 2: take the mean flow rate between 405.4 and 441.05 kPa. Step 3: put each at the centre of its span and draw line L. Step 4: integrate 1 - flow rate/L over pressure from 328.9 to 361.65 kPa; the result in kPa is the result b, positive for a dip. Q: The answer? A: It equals 2.7 kPa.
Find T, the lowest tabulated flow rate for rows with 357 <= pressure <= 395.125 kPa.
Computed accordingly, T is 2.549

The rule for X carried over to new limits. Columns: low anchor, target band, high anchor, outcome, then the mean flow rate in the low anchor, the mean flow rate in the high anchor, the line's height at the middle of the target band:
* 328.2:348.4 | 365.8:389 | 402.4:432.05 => -3.42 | 2.46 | 3.75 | 3.1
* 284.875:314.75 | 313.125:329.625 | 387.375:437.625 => 7.32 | 3.39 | 3.61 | 3.43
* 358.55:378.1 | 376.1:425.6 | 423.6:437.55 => 3.70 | 3.73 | 3.87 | 3.81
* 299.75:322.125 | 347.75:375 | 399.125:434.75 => -3.72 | 2.82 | 3.75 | 3.26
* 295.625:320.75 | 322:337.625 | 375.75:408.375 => 6.68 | 2.99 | 3.4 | 3.1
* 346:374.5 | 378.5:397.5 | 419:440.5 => 2.75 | 3.68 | 3.85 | 3.75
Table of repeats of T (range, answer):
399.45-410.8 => 3.595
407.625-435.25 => 3.565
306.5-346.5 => 1.474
